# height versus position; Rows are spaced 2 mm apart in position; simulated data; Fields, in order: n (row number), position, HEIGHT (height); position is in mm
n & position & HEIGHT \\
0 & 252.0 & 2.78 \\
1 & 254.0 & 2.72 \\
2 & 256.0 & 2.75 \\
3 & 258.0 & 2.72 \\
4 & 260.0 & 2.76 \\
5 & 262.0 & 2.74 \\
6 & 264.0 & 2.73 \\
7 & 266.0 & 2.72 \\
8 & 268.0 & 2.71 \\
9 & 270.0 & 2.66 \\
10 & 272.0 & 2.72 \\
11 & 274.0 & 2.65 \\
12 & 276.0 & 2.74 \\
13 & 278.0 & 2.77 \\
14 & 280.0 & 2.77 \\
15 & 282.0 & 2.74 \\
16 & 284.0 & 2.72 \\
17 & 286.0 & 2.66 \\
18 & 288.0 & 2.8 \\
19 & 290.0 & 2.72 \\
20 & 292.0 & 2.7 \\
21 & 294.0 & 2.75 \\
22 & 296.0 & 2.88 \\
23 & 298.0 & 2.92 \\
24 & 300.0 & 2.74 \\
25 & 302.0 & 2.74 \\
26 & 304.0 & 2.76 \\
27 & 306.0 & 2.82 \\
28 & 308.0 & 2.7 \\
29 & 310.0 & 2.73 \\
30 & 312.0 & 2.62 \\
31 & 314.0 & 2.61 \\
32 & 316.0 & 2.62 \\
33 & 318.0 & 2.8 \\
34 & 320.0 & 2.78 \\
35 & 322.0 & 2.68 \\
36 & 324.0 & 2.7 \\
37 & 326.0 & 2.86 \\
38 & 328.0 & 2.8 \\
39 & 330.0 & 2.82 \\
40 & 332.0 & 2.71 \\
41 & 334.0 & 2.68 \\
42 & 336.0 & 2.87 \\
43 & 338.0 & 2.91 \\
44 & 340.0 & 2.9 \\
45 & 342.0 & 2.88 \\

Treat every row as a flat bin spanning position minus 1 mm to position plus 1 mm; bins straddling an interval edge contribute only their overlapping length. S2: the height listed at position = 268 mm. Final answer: 2.71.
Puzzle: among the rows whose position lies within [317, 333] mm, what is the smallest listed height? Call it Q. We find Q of 2.68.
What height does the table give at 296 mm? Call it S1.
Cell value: 2.88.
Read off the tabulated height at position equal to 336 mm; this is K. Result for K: 2.87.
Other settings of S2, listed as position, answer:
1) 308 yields 2.7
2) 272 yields 2.72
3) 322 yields 2.68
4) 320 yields 2.78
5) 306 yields 2.82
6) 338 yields 2.91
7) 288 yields 2.8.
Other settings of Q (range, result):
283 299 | 2.66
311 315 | 2.61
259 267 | 2.72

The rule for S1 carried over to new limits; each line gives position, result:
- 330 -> 2.82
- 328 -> 2.8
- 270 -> 2.66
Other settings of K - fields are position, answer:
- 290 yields 2.72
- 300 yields 2.74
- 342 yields 2.88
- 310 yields 2.73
